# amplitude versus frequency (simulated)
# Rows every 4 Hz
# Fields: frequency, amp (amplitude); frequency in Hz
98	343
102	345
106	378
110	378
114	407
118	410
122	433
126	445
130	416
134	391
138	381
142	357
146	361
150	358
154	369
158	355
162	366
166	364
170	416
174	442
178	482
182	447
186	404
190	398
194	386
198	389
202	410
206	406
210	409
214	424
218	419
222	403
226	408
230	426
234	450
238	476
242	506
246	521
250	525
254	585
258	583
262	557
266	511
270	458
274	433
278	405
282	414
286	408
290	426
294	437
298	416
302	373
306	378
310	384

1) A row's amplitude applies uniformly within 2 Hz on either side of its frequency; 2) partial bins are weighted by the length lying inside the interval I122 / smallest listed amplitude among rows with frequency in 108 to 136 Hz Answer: 378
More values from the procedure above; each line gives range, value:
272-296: 405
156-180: 355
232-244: 450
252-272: 458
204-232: 403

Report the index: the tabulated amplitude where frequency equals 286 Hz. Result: 408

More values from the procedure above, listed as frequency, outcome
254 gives 585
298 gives 416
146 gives 361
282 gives 414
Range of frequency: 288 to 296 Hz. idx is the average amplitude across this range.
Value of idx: 432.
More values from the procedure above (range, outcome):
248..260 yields 564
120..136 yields 421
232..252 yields 496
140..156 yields 361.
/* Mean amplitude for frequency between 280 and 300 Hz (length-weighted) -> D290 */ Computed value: 420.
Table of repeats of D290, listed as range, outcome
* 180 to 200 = 405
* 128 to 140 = 396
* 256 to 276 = 508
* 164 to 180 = 426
